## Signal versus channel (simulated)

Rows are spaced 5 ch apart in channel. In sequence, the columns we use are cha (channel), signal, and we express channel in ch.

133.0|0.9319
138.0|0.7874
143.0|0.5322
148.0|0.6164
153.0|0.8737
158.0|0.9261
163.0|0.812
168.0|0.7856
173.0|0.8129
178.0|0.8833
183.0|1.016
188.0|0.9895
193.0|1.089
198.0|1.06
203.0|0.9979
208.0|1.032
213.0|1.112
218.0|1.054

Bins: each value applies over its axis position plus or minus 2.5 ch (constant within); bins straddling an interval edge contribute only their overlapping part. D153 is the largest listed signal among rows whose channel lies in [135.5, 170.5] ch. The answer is 0.9261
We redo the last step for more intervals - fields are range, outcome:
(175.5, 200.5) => 1.089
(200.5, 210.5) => 1.032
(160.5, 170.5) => 0.812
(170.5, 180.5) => 0.8833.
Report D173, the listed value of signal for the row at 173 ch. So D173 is 0.8129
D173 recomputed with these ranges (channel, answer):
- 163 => 0.812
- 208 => 1.032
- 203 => 0.9979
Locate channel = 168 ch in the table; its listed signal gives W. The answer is 0.7856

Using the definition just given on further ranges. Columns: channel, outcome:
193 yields 1.089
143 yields 0.5322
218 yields 1.054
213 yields 1.112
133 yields 0.9319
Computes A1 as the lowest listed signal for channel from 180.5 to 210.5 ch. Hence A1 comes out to 0.9895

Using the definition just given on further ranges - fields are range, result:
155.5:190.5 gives 0.7856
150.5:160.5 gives 0.8737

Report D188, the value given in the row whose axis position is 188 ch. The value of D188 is 0.9895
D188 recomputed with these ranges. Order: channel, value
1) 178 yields 0.8833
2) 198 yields 1.06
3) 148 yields 0.6164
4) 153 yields 0.8737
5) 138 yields 0.7874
